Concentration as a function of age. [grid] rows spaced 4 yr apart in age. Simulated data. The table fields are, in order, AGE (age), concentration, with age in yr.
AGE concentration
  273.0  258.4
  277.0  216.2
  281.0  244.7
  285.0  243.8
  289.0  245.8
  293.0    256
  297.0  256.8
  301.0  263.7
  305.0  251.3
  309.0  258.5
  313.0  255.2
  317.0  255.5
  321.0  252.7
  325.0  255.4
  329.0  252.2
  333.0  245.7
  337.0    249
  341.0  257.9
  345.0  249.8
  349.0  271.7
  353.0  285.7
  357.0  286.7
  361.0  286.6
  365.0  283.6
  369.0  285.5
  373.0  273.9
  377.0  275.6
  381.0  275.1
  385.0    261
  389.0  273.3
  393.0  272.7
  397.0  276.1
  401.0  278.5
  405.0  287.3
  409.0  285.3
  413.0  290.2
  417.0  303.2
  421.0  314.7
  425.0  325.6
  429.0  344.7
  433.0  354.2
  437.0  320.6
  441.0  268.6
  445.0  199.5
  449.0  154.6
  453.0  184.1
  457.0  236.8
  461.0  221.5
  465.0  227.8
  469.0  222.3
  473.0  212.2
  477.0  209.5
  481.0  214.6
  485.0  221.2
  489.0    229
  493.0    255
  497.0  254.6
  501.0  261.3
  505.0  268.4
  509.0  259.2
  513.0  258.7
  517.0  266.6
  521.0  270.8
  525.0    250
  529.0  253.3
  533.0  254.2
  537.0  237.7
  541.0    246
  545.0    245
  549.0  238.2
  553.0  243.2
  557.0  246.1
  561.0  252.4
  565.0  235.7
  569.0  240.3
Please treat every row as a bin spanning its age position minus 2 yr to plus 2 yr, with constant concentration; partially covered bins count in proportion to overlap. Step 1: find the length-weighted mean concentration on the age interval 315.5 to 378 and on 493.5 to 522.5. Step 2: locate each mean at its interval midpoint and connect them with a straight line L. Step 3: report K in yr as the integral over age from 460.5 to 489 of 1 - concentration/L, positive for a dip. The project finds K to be 4.8 yr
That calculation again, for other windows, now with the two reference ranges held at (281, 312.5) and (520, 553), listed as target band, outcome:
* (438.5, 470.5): 4.4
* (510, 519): -0.5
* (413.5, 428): -3.7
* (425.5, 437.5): -4.3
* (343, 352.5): -0.5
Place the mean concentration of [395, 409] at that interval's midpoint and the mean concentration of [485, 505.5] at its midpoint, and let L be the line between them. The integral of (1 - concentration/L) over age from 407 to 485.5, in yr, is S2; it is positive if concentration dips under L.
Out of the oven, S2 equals 3.2 yr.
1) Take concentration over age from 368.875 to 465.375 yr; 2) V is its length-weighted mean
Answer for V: 272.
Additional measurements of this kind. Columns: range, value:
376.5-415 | 278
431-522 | 242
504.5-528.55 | 261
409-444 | 310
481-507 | 246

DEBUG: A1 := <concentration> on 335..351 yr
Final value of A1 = 257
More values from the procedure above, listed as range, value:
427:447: 298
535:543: 242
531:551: 244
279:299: 249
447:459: 192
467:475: 217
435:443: 295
